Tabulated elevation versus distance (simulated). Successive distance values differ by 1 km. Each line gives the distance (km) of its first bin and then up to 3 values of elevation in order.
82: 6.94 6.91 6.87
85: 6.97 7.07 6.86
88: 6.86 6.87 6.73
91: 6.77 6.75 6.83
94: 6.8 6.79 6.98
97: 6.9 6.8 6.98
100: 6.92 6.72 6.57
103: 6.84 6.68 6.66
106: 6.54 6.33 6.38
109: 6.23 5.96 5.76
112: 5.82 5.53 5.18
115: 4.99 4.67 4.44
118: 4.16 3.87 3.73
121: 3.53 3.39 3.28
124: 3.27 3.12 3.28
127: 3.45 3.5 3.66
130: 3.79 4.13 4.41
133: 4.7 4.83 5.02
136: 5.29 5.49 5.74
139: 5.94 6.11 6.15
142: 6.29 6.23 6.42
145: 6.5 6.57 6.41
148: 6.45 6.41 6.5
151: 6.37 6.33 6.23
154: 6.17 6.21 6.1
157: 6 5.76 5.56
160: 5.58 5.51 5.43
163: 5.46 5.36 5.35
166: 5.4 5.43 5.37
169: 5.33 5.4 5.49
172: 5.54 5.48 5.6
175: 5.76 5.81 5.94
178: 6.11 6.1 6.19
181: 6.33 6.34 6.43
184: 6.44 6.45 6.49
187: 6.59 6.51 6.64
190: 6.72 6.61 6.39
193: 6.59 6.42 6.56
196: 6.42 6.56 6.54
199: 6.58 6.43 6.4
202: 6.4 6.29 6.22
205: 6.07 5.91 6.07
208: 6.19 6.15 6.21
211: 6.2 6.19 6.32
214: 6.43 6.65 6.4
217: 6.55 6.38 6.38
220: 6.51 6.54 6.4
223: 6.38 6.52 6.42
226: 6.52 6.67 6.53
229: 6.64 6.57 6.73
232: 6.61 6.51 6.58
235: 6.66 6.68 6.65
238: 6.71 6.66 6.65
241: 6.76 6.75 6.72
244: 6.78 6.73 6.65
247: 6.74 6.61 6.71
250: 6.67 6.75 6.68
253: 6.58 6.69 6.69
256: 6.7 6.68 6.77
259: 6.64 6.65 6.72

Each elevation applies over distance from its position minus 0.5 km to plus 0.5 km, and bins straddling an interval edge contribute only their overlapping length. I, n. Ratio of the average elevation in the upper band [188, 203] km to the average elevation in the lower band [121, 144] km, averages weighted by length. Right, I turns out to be 1.4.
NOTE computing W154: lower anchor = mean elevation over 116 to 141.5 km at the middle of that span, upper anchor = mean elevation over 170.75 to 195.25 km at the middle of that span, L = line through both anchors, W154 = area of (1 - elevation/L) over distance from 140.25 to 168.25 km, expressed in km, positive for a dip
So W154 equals -4.3 km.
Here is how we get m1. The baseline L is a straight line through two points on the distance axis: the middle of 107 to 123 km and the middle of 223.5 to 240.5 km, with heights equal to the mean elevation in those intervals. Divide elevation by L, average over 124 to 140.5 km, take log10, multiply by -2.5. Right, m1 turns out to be 0.15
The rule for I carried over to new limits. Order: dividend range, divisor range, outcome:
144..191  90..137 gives 1.13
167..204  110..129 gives 1.47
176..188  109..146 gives 1.31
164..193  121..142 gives 1.35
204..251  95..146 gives 1.22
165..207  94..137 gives 1.18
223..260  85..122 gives 1.10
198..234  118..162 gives 1.24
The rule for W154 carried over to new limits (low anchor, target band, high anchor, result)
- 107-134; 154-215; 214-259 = -4.8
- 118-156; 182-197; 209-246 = -1.5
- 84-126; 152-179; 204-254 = 2.1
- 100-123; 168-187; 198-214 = 0.2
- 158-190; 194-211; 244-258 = -0.4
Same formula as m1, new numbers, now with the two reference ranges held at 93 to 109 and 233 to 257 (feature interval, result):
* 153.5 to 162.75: 0.16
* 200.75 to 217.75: 0.07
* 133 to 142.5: 0.20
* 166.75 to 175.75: 0.21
